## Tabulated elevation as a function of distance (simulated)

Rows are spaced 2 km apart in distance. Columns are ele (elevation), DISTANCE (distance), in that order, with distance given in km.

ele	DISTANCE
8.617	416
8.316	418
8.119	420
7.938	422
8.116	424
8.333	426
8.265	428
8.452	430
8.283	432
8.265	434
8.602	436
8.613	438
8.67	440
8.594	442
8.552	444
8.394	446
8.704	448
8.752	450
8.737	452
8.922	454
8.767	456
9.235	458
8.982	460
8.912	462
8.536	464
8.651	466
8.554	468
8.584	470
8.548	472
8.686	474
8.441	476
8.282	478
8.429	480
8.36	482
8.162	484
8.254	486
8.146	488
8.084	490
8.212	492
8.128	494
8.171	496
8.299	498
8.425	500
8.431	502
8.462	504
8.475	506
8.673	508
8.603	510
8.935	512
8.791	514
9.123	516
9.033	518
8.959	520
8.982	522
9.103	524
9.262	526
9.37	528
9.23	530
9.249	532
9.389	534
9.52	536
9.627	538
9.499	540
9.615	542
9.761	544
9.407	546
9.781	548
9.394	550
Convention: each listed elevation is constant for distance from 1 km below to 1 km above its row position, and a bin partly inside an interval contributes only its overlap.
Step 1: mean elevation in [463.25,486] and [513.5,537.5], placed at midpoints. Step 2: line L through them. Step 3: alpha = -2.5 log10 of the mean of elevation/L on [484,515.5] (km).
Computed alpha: 0.052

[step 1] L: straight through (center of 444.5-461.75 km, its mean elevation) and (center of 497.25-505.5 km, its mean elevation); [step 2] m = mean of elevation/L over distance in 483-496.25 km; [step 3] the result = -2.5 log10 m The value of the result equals 0.04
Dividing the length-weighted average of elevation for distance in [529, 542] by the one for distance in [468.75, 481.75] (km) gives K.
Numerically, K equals 1.11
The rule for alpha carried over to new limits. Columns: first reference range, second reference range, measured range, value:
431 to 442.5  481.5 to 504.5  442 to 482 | -0.03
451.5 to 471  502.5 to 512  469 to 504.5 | 0.04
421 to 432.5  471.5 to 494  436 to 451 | -0.05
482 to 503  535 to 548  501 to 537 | 0.00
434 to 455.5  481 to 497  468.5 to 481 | -0.02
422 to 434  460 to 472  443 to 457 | -0.02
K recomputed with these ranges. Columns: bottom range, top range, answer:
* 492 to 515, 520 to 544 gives 1.10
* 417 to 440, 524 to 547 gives 1.13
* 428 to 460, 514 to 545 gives 1.08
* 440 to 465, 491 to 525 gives 0.99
